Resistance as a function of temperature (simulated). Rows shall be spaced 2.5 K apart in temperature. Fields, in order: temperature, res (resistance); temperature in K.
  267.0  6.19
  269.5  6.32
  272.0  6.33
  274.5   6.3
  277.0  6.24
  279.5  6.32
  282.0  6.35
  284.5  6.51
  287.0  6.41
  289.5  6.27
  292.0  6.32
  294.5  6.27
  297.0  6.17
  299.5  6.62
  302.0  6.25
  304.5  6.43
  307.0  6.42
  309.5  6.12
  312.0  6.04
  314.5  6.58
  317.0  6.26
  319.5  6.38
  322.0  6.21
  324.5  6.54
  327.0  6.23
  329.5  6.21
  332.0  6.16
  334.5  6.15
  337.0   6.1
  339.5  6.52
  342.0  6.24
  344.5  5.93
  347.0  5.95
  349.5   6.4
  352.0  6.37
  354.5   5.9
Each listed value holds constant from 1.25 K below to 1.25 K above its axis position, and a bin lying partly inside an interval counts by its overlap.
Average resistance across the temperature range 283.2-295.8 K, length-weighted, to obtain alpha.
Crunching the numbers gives 6.36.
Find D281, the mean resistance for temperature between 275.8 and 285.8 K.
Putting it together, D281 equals 6.36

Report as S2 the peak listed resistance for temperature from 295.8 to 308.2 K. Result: 6.62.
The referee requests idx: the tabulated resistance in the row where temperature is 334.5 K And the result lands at 6.15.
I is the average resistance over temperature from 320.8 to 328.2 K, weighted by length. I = 6.33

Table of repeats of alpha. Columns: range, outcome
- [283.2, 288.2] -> 6.46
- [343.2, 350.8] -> 6.1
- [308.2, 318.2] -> 6.25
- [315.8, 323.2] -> 6.28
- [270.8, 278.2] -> 6.29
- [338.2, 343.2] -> 6.38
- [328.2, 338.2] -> 6.16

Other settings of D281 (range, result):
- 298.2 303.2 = 6.43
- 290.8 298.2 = 6.25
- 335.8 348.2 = 6.15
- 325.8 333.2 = 6.2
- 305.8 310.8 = 6.27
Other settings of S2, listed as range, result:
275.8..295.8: 6.51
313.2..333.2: 6.58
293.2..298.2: 6.27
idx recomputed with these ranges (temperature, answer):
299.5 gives 6.62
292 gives 6.32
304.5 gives 6.43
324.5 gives 6.54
